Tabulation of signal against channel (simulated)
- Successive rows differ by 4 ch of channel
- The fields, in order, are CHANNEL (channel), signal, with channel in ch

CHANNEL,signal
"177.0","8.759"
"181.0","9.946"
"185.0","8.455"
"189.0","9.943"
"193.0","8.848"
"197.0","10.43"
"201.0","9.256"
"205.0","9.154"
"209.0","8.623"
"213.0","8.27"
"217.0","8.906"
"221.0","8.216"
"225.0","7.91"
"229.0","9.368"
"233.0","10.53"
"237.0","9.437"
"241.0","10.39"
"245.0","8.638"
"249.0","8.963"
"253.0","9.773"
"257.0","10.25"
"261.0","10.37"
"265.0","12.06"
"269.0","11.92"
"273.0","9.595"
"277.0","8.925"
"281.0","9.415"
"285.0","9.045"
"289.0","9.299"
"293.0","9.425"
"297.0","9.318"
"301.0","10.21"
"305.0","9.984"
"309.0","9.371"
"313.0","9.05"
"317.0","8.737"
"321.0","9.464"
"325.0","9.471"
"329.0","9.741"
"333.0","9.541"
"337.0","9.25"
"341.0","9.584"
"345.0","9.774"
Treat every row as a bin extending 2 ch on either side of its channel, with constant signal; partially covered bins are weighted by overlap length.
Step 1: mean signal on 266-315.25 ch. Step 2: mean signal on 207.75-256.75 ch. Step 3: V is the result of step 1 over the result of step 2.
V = 1.1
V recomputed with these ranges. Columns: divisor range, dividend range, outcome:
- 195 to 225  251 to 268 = 1.20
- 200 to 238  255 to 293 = 1.12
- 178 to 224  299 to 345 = 1.05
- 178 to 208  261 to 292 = 1.07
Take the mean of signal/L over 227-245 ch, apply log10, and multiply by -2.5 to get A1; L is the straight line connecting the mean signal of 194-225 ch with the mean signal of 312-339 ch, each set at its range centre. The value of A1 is -0.09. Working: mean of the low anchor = 8.91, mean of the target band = 9.79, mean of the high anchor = 9.33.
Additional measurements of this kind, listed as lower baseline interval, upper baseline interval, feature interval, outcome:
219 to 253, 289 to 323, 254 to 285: -0.10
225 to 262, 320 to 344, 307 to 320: 0.05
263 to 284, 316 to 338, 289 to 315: 0.03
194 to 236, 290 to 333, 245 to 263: -0.05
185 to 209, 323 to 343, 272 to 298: 0.02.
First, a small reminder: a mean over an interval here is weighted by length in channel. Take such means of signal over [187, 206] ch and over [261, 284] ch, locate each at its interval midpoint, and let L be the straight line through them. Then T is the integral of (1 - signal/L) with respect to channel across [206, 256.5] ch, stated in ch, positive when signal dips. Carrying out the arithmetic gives 4.0 ch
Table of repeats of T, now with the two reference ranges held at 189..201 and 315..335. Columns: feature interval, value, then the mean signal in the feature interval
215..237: 1.2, 9.03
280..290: 0.2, 9.23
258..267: -1.5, 11.1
